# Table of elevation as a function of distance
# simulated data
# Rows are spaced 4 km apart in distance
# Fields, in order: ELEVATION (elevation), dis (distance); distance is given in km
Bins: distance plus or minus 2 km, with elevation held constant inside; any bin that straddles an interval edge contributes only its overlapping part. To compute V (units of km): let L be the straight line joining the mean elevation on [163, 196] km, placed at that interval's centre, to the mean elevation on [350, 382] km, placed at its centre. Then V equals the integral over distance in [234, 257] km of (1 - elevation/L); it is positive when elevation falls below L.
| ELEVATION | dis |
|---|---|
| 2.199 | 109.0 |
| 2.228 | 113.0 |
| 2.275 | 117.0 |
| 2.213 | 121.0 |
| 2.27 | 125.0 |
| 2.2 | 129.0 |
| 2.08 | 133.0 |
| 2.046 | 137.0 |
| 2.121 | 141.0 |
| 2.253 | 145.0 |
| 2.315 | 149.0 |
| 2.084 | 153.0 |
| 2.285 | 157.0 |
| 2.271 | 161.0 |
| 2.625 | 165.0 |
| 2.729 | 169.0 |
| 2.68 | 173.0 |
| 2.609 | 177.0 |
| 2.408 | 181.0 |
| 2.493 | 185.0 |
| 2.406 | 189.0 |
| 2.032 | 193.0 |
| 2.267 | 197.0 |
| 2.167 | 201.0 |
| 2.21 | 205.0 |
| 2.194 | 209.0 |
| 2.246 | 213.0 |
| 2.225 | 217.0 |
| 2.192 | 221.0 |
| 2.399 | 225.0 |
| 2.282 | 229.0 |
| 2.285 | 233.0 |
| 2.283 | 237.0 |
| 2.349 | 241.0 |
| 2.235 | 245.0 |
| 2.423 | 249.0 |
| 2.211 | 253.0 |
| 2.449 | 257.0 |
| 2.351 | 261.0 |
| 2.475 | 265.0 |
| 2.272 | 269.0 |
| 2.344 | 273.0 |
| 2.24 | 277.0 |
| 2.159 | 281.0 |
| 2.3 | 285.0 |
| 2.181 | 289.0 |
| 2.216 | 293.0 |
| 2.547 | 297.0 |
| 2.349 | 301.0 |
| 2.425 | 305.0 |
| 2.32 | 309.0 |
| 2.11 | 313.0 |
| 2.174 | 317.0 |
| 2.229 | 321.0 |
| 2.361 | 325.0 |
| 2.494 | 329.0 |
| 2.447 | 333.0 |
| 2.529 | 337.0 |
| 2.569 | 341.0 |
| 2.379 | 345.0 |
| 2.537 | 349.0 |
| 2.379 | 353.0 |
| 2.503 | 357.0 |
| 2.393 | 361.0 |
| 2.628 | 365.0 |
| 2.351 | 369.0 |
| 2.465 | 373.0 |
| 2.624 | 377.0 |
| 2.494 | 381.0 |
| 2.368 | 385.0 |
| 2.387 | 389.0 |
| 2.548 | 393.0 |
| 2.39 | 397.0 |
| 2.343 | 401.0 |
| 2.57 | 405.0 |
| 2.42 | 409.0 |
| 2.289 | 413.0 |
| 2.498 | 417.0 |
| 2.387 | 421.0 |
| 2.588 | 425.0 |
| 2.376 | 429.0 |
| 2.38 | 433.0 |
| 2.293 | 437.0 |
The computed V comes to 1.62 km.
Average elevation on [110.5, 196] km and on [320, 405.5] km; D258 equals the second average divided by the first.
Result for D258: 1.06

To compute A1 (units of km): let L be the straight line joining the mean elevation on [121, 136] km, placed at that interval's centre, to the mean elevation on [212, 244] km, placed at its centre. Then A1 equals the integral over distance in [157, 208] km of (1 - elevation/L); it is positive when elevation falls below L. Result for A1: -3.8 km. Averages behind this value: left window 2.18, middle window 2.4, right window 2.28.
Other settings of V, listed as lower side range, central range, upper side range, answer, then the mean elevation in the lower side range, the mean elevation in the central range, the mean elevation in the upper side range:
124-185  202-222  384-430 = 1.25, 2.34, 2.21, 2.43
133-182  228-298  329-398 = 3.10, 2.36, 2.31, 2.47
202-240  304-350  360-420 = 0.05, 2.26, 2.38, 2.45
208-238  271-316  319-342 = 1.65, 2.26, 2.29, 2.43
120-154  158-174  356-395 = -2.44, 2.18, 2.55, 2.48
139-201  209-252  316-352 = 1.80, 2.37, 2.29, 2.42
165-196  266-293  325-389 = 2.41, 2.48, 2.26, 2.47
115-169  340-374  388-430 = -0.88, 2.25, 2.46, 2.44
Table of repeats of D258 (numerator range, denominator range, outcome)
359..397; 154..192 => 1.00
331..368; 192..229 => 1.12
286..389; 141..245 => 1.03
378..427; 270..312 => 1.06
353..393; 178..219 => 1.09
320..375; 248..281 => 1.05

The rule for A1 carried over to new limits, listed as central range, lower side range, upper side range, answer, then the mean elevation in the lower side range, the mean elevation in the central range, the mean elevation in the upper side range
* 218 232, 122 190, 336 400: 0.6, 2.34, 2.29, 2.47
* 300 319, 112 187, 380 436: 0.9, 2.33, 2.27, 2.43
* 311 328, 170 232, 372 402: 1.2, 2.33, 2.23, 2.46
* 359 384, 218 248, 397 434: -1.0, 2.29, 2.49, 2.43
